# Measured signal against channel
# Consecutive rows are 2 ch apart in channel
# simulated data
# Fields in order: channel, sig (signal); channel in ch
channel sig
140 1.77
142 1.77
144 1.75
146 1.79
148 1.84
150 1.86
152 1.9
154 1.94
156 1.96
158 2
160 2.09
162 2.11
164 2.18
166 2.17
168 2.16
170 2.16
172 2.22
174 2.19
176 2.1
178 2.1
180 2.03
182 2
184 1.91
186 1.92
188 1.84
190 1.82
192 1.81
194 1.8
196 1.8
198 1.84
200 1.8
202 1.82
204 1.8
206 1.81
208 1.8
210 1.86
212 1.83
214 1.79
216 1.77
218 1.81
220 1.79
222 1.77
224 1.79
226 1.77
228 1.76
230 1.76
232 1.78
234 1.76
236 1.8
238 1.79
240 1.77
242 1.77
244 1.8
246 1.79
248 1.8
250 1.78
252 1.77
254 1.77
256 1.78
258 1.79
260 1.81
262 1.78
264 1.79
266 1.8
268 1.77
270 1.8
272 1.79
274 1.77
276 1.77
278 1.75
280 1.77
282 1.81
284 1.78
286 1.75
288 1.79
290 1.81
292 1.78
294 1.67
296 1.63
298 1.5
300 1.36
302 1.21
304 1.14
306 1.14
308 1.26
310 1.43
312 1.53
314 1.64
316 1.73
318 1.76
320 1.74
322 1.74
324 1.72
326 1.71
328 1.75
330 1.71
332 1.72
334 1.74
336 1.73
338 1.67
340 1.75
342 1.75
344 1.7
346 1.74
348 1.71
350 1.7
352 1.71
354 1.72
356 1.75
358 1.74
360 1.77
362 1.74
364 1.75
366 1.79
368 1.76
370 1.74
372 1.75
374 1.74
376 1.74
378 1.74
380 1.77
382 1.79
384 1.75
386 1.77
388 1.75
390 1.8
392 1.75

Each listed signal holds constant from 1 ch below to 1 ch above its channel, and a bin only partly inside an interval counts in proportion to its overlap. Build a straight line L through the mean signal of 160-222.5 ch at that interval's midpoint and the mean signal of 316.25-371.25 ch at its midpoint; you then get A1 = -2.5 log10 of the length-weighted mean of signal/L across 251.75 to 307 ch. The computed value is 0.09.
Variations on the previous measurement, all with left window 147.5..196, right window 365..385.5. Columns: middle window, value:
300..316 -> 0.33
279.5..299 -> 0.08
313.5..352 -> 0.05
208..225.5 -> 0.09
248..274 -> 0.06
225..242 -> 0.09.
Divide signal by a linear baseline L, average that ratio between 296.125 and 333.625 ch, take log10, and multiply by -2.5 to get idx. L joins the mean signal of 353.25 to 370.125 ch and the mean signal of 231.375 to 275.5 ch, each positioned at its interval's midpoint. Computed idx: 0.14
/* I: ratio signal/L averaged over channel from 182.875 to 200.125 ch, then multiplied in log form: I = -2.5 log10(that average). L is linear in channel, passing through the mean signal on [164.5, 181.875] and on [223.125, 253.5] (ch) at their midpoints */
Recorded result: 0.11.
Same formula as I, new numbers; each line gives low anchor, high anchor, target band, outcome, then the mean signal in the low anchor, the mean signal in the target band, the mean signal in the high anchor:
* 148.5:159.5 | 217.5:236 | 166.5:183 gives -0.13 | 1.94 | 2.12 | 1.78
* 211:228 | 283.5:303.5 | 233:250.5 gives -0.03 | 1.79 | 1.78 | 1.61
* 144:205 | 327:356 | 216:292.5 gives 0.04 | 1.96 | 1.78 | 1.72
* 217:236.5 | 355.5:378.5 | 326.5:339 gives 0.02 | 1.78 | 1.72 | 1.75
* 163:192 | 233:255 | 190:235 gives 0.06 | 2.05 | 1.8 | 1.78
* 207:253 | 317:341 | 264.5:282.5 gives -0.01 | 1.79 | 1.78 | 1.73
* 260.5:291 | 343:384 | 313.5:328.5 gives 0.02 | 1.78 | 1.73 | 1.74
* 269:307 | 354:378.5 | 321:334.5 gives -0.02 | 1.63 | 1.73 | 1.75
